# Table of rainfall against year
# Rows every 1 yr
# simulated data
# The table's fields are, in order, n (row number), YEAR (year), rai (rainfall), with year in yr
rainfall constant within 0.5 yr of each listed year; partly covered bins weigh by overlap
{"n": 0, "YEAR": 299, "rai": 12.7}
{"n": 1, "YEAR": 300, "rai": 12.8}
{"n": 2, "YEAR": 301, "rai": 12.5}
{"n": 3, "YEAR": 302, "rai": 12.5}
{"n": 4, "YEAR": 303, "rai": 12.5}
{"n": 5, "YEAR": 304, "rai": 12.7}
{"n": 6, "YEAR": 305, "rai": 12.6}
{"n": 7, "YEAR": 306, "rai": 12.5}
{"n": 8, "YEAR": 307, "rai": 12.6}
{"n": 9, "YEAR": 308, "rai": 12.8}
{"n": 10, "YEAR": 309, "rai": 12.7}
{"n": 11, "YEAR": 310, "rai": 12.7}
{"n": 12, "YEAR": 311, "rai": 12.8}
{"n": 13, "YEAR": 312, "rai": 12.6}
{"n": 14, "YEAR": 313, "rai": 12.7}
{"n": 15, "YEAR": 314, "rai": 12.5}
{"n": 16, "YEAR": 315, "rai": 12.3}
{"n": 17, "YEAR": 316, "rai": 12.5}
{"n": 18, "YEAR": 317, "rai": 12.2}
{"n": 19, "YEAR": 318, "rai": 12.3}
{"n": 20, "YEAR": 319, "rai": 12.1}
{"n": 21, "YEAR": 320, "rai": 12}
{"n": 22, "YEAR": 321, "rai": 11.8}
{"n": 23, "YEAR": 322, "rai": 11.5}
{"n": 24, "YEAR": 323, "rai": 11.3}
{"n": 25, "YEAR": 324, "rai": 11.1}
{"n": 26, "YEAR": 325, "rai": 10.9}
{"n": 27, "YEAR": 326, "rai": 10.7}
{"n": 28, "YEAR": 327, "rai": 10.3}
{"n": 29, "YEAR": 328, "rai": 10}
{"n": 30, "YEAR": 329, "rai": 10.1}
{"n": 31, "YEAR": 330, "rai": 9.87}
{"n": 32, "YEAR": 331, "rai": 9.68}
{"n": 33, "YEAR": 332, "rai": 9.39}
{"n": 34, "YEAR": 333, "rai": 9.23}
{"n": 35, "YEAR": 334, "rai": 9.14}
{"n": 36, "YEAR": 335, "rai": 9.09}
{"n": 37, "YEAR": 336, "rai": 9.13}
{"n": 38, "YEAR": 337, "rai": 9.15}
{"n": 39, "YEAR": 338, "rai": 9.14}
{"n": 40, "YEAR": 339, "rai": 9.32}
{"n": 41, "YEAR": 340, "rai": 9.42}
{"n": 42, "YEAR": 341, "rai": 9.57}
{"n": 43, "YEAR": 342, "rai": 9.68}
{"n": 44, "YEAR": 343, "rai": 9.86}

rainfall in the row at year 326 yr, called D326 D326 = 10.7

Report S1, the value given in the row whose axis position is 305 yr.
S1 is 12.6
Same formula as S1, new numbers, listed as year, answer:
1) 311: 12.8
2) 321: 11.8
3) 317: 12.2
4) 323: 11.3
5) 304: 12.7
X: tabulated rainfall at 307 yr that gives 12.6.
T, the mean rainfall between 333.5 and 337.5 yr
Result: 9.13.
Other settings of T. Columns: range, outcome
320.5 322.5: 11.7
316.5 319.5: 12.2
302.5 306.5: 12.6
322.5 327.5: 10.9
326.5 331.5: 9.99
